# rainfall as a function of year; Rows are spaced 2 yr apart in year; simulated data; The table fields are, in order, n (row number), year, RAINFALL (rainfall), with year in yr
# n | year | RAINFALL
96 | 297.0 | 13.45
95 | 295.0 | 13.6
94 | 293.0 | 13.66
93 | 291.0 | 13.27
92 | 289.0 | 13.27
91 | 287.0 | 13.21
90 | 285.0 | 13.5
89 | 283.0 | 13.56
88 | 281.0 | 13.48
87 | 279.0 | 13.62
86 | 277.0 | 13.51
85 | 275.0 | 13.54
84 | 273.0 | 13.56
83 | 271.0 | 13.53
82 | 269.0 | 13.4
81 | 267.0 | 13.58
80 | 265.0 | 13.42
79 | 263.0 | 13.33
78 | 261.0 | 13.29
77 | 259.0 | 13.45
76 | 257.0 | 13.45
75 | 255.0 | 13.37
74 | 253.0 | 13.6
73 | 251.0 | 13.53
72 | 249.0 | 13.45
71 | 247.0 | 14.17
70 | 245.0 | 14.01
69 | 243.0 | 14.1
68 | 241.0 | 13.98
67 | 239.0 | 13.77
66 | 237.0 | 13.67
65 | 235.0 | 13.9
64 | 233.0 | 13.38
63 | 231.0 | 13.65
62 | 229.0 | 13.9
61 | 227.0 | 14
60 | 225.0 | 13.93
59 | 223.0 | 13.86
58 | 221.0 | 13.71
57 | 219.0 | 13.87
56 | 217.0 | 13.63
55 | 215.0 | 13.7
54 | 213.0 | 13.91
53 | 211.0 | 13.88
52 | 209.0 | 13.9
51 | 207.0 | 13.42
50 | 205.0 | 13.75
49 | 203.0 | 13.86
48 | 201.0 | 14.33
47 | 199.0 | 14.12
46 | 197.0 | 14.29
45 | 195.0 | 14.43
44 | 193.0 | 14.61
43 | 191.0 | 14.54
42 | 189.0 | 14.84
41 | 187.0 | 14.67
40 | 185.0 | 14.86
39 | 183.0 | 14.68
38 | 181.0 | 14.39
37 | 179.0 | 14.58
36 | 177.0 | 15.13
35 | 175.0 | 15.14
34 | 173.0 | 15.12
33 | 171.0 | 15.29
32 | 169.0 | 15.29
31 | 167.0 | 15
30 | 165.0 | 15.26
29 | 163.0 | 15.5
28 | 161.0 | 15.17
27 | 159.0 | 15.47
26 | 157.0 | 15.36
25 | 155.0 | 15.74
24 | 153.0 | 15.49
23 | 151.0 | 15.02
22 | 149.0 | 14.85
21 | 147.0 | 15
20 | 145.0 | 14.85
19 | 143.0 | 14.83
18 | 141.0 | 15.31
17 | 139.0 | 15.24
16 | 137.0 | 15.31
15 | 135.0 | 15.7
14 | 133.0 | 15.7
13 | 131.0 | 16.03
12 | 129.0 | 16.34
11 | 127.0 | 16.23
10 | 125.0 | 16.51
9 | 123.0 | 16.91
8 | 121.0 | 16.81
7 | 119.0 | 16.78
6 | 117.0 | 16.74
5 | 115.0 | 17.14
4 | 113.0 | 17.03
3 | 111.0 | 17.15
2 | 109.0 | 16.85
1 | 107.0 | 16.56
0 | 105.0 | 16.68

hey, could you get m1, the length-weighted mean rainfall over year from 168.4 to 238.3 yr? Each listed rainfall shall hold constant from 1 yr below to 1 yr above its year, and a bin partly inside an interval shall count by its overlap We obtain 14.2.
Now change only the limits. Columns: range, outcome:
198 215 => 13.9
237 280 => 13.6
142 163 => 15.2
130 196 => 15.1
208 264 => 13.7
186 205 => 14.4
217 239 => 13.8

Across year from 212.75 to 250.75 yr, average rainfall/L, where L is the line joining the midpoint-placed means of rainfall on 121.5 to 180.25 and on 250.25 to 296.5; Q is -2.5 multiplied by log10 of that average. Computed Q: 0.02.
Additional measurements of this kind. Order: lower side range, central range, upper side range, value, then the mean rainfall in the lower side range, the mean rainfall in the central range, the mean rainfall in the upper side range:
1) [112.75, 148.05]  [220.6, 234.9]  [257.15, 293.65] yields 0.039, 16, 13.8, 13.5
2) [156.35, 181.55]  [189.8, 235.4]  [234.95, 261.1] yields 0.031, 15.1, 13.9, 13.7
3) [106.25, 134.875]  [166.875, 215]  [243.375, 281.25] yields 0.045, 16.6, 14.5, 13.6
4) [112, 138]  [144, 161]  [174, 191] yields 0.028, 16.4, 15.2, 14.8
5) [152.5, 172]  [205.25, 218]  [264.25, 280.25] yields 0.061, 15.4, 13.7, 13.5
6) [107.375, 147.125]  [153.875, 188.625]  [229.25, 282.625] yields 0.014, 16.2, 15.1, 13.6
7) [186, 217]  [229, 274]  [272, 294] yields 0.008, 14.1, 13.6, 13.5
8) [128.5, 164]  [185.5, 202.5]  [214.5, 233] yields -0.006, 15.4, 14.5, 13.8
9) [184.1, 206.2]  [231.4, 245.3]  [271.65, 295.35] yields 0.010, 14.4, 13.8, 13.5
